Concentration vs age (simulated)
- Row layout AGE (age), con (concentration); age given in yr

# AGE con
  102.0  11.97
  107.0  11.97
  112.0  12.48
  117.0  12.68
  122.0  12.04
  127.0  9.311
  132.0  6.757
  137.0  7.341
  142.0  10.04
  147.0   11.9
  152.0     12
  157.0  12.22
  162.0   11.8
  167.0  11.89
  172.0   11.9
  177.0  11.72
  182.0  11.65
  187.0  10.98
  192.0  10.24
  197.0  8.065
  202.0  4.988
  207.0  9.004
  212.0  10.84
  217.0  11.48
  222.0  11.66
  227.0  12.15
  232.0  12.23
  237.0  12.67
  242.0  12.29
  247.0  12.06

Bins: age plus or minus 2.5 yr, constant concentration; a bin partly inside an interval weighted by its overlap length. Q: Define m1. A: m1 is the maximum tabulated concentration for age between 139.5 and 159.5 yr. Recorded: 12.22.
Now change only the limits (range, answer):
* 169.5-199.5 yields 11.9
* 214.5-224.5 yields 11.66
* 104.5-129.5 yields 12.68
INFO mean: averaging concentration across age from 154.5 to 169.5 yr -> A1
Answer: 12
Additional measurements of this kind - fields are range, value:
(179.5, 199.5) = 10.2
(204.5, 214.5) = 9.92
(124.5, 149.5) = 9.07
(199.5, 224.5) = 9.59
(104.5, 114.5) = 12.2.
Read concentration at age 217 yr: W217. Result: 11.48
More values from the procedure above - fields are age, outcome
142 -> 10.04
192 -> 10.24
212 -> 10.84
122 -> 12.04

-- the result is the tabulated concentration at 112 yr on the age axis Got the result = 12.48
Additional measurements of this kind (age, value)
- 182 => 11.65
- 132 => 6.757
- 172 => 11.9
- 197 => 8.065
